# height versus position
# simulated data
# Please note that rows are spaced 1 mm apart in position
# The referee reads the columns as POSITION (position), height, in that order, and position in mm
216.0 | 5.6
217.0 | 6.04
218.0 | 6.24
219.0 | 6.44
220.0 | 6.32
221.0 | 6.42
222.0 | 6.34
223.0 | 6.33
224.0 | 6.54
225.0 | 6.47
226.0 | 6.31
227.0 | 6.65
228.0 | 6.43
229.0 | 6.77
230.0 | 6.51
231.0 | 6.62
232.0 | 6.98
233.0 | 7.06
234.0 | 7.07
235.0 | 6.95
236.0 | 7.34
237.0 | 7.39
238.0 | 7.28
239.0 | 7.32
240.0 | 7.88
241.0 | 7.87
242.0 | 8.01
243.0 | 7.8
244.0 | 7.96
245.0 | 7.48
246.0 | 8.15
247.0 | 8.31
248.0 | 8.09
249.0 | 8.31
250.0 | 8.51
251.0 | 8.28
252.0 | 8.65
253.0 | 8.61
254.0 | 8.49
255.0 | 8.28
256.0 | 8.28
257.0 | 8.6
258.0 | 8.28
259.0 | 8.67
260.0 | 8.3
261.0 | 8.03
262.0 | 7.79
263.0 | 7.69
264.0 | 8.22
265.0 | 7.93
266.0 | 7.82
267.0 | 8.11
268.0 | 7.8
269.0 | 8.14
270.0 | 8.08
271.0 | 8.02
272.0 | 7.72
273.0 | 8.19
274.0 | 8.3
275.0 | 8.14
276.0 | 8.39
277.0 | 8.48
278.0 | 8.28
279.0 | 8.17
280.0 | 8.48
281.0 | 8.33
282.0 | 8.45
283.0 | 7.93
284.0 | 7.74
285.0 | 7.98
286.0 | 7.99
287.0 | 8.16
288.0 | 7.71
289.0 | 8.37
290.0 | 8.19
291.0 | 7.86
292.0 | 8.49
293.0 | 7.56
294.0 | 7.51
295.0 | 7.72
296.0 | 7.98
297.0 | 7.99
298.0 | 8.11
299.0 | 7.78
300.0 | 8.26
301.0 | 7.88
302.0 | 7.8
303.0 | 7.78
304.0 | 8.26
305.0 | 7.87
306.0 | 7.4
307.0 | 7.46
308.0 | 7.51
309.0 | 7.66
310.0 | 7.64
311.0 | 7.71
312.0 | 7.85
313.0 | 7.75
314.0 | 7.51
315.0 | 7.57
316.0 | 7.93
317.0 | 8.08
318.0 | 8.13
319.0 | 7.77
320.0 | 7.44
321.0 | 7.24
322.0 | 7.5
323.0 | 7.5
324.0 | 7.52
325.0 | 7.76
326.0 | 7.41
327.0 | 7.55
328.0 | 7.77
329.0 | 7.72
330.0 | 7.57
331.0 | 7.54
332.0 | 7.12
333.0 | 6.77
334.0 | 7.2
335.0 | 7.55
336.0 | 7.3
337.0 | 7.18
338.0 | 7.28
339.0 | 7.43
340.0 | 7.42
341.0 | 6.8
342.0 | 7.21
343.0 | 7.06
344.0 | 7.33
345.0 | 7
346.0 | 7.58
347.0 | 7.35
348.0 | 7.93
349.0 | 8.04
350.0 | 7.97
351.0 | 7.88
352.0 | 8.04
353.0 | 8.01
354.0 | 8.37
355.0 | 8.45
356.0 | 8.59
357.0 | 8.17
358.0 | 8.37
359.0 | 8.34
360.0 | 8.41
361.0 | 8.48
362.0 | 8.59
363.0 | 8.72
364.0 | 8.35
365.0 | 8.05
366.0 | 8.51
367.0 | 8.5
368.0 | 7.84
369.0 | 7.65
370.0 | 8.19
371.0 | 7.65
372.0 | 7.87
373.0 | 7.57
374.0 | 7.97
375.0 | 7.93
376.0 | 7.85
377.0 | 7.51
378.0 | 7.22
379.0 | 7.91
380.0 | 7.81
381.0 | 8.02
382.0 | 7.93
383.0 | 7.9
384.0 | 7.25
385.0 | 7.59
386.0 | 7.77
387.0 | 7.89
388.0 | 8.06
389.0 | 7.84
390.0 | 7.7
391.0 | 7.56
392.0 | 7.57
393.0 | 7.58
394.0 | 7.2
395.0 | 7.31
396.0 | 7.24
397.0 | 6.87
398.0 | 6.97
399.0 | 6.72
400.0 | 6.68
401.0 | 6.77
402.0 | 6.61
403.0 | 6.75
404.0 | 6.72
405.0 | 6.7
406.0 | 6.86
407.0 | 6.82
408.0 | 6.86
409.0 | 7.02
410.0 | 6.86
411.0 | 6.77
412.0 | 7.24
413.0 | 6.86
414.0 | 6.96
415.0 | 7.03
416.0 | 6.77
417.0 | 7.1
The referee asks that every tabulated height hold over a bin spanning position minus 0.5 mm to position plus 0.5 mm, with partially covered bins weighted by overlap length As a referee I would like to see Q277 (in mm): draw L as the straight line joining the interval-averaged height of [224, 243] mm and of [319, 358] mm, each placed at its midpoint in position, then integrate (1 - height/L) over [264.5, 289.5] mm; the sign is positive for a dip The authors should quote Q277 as -2.9 mm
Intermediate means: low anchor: 7.06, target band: 8.11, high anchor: 7.58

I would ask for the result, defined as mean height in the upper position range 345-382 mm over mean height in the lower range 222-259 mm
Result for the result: 1.06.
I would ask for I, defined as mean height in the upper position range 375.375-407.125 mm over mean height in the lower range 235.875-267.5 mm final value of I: 0.91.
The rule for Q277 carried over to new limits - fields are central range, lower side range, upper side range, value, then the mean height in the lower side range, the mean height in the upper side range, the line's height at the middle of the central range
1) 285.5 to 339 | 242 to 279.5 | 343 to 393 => 2.4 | 8.17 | 7.93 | 8.05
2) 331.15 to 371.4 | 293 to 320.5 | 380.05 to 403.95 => -1.3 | 7.79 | 7.38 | 7.57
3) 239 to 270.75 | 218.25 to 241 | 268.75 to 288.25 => -2.7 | 6.81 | 8.14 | 7.5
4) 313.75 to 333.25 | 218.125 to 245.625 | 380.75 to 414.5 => -1.3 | 6.98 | 7.21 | 7.11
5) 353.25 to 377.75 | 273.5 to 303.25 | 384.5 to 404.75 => -2.2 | 8.06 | 7.26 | 7.48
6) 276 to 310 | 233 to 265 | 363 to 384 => -0.1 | 7.98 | 7.91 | 7.96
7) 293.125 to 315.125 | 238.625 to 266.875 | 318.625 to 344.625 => -0.4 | 8.13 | 7.38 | 7.64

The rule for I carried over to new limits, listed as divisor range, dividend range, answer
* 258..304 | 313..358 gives 0.95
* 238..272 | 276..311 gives 0.98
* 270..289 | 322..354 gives 0.92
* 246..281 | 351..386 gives 0.98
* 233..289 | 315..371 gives 0.97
